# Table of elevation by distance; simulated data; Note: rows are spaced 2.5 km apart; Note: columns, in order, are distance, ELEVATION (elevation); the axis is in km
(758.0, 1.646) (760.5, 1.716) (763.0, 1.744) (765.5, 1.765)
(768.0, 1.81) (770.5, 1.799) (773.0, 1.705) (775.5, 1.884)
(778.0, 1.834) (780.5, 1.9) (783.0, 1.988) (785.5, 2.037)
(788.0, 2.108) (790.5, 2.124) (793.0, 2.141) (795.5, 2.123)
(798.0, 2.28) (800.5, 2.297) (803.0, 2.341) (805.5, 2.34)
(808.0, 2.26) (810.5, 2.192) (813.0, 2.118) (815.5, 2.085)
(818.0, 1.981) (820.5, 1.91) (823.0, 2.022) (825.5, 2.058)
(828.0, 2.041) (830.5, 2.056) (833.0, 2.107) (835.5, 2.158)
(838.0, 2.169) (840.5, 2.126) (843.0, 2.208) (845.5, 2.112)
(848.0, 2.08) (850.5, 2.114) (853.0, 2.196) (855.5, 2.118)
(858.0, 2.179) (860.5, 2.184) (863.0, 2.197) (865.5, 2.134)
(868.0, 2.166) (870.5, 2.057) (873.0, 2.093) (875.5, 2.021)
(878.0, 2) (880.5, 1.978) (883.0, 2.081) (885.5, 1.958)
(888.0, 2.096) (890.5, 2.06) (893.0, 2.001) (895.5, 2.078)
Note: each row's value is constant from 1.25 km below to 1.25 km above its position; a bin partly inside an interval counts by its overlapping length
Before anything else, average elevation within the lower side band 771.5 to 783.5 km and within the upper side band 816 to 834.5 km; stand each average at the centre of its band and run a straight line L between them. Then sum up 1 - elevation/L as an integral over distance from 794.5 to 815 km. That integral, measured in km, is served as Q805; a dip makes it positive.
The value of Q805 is -3.0 km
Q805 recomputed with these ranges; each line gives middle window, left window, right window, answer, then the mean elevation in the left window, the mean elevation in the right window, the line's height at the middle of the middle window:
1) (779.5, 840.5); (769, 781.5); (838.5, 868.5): -4.8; 1.82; 2.15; 1.97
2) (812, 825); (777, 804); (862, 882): 0.5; 2.11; 2.08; 2.1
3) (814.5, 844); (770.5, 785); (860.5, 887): -1.5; 1.87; 2.07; 1.98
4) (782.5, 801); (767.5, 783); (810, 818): -1.8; 1.84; 2.1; 1.95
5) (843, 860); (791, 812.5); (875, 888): -0.3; 2.24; 2.02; 2.1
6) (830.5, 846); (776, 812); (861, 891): -0.3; 2.13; 2.07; 2.1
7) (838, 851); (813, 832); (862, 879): -0.5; 2.03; 2.1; 2.06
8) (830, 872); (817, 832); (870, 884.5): -2.4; 2.01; 2.04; 2.02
